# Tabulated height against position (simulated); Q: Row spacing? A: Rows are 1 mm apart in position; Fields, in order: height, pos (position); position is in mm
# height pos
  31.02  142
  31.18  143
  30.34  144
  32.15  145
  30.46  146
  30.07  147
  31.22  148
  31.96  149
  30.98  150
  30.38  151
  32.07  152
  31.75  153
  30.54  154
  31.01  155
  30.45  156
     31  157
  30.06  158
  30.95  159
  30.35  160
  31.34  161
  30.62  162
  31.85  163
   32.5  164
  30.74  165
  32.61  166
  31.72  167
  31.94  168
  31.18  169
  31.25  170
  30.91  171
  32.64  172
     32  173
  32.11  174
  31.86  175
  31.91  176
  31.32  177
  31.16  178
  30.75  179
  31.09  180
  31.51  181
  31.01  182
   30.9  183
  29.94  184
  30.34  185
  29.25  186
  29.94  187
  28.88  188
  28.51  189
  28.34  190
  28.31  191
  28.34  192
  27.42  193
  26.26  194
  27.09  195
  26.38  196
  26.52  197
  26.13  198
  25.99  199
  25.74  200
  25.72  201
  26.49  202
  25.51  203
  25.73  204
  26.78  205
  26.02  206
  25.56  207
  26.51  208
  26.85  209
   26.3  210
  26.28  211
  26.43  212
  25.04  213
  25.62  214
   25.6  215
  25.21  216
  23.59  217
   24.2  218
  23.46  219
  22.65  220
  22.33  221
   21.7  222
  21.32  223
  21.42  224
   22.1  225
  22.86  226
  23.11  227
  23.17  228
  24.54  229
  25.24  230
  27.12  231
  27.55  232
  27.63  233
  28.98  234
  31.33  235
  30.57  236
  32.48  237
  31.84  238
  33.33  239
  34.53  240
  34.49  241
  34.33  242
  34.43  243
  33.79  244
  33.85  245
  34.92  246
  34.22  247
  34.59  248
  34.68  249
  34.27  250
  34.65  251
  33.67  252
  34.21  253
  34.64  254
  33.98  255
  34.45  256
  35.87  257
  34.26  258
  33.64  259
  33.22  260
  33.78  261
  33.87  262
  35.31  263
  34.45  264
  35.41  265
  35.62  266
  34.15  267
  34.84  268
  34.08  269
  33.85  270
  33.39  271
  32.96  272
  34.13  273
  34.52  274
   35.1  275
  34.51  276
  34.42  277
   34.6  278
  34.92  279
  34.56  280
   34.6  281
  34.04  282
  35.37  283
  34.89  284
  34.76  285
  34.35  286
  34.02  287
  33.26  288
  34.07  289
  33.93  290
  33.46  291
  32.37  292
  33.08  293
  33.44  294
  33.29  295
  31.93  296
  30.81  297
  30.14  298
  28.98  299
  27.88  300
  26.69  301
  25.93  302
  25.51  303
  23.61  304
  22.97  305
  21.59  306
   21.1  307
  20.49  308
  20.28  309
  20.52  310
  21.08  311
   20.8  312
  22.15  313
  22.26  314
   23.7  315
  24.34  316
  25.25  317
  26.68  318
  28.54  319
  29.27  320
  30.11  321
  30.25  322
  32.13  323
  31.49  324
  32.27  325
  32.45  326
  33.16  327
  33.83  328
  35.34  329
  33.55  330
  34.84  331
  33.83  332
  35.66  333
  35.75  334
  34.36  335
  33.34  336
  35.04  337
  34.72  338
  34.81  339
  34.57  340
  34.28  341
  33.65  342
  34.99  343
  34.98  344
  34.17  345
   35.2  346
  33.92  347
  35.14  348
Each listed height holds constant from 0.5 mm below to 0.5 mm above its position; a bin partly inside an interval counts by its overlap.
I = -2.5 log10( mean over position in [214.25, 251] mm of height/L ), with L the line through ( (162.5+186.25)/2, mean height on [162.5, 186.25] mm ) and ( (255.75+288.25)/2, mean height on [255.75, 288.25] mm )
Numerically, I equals 0.169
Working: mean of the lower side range 31.4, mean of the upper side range 34.4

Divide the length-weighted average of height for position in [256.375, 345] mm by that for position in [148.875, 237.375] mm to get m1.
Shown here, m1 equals 1.11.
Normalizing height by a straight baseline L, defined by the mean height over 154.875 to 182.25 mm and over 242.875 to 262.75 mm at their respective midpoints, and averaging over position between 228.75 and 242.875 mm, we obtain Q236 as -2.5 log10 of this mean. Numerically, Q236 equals 0.108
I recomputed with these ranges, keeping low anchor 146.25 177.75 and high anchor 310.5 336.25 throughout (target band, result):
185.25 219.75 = 0.170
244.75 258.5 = -0.133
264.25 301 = -0.113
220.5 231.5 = 0.306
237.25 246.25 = -0.111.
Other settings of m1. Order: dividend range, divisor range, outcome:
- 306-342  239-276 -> 0.86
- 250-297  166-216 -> 1.20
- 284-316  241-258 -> 0.81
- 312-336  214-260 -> 1.03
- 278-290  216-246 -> 1.25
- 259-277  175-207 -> 1.21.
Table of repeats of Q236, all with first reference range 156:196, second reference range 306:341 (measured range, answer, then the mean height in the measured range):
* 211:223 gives 0.24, 24.1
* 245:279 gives -0.16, 34.4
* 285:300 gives -0.11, 32.6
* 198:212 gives 0.16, 26.1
